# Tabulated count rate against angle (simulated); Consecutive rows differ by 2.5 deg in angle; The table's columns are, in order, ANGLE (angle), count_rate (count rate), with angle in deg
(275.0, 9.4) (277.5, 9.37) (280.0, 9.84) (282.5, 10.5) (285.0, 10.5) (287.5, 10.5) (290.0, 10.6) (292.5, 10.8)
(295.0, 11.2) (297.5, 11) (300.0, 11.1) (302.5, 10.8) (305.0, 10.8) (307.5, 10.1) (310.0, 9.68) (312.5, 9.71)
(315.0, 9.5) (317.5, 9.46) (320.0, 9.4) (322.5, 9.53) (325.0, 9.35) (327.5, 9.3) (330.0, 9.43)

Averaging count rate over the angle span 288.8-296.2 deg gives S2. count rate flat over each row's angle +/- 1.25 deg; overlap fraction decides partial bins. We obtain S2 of 10.9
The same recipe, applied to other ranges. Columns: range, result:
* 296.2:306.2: 10.9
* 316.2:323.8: 9.46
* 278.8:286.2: 10.3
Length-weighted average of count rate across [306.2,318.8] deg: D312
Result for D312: 9.69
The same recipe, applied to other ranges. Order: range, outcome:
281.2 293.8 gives 10.6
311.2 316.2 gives 9.61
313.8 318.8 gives 9.48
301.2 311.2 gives 10.4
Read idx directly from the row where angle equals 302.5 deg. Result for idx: 10.8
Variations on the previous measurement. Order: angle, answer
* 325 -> 9.35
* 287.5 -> 10.5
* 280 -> 9.84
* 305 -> 10.8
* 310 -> 9.68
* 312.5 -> 9.71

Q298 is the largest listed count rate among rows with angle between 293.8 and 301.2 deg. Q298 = 11.2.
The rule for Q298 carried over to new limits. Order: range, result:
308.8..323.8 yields 9.71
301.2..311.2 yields 10.8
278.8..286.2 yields 10.5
